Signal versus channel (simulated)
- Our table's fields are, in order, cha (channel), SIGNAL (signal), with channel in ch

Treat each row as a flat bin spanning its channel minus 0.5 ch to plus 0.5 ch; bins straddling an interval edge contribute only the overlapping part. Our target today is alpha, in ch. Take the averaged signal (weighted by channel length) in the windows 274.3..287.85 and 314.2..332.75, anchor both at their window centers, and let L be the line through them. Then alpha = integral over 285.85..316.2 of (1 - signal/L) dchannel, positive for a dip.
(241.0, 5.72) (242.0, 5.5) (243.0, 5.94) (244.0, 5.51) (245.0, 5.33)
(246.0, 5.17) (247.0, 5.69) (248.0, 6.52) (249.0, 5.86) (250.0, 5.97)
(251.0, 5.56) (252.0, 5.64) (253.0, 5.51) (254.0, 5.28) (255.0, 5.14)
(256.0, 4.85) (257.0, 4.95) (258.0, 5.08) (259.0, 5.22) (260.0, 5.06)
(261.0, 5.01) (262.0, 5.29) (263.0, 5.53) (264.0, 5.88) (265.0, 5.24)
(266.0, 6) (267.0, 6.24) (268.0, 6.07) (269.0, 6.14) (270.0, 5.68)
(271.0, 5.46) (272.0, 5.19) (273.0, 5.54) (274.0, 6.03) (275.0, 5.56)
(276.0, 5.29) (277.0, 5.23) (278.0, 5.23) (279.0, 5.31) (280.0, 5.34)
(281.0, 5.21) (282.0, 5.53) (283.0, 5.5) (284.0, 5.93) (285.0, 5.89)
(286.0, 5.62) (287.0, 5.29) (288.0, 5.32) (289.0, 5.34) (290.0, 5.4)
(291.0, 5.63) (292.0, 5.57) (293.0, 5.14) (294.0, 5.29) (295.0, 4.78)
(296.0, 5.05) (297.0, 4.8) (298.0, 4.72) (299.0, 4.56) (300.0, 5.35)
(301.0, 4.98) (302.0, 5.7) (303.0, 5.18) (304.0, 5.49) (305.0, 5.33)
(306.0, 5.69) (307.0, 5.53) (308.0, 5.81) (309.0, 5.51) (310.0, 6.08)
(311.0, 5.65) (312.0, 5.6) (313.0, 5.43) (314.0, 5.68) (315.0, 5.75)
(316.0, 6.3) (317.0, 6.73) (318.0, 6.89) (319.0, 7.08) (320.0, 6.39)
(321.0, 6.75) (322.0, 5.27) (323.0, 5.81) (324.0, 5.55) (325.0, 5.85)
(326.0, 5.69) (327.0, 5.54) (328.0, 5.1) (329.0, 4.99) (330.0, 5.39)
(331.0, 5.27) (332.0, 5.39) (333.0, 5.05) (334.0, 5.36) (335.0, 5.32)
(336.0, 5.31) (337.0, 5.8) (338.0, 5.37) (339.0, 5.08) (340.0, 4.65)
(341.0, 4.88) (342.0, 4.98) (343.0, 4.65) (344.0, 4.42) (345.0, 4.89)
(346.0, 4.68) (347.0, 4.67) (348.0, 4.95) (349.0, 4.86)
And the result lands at 1.38 ch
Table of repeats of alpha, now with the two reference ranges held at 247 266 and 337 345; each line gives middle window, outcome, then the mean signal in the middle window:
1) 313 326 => -2.75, 6.12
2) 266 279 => -0.71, 5.64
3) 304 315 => -1.10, 5.63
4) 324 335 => -0.83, 5.37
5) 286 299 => 0.09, 5.19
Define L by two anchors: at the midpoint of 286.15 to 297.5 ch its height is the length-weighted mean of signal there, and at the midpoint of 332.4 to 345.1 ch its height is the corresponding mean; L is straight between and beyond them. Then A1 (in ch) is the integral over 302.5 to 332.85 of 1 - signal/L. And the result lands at -3.5 ch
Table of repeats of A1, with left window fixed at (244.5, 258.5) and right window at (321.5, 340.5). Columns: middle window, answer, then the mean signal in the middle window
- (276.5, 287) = -0.09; 5.47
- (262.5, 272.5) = -0.55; 5.74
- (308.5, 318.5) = -1.08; 5.96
